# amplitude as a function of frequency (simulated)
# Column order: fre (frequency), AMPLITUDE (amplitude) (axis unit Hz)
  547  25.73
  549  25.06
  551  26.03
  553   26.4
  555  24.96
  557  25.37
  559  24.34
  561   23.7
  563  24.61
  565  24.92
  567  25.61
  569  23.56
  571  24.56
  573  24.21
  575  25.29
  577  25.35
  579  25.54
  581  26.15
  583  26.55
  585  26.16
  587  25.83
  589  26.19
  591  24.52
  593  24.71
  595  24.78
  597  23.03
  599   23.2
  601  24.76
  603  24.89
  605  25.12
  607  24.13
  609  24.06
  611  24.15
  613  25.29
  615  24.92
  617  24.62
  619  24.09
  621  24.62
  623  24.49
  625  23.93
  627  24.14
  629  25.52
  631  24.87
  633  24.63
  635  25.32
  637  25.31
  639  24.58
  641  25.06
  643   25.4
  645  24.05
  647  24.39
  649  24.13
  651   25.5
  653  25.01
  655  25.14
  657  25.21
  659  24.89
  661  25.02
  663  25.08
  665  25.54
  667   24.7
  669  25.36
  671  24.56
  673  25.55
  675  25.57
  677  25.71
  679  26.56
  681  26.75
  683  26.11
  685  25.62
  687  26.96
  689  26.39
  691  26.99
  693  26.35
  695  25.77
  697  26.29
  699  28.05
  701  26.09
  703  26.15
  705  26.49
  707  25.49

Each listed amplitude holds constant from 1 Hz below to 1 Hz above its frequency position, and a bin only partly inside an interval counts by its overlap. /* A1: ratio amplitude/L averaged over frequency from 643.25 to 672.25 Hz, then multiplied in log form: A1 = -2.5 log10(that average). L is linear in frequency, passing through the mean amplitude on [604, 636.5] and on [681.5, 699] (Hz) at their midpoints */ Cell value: 0.03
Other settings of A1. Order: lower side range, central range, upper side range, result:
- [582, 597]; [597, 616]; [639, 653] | 0.033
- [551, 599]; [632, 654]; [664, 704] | 0.035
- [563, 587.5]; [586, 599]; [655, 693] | 0.027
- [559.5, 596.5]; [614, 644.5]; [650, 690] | 0.026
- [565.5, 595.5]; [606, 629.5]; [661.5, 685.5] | 0.040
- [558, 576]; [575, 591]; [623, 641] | -0.053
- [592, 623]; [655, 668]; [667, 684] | 0.016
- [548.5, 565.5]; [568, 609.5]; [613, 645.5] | 0.001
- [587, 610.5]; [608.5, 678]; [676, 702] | 0.026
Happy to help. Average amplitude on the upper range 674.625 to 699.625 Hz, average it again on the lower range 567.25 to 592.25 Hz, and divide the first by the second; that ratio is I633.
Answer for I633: 1.0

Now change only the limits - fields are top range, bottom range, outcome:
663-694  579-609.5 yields 1.04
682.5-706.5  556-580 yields 1.07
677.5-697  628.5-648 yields 1.06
